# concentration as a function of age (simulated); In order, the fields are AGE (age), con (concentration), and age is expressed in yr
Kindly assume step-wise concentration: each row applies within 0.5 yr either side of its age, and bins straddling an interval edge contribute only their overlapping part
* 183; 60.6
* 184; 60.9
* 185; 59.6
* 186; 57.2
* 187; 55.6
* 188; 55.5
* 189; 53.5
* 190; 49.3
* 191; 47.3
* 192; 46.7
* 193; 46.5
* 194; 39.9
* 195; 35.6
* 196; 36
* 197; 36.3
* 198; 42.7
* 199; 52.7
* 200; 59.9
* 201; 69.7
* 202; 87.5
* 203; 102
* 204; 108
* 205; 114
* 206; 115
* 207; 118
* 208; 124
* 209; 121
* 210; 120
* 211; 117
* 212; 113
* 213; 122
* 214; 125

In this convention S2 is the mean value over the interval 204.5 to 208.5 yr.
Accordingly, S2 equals 118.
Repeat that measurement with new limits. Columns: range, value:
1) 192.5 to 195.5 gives 40.7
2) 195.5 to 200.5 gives 45.5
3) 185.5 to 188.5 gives 56.1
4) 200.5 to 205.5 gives 96.2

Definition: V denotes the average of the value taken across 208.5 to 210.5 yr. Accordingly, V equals 120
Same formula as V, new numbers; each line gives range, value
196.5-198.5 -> 39.5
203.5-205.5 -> 111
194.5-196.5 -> 35.8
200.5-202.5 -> 78.6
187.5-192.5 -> 50.5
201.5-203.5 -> 94.8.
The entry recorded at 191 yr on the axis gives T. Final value 47.3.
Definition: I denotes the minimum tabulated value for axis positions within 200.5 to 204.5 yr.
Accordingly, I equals 69.7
